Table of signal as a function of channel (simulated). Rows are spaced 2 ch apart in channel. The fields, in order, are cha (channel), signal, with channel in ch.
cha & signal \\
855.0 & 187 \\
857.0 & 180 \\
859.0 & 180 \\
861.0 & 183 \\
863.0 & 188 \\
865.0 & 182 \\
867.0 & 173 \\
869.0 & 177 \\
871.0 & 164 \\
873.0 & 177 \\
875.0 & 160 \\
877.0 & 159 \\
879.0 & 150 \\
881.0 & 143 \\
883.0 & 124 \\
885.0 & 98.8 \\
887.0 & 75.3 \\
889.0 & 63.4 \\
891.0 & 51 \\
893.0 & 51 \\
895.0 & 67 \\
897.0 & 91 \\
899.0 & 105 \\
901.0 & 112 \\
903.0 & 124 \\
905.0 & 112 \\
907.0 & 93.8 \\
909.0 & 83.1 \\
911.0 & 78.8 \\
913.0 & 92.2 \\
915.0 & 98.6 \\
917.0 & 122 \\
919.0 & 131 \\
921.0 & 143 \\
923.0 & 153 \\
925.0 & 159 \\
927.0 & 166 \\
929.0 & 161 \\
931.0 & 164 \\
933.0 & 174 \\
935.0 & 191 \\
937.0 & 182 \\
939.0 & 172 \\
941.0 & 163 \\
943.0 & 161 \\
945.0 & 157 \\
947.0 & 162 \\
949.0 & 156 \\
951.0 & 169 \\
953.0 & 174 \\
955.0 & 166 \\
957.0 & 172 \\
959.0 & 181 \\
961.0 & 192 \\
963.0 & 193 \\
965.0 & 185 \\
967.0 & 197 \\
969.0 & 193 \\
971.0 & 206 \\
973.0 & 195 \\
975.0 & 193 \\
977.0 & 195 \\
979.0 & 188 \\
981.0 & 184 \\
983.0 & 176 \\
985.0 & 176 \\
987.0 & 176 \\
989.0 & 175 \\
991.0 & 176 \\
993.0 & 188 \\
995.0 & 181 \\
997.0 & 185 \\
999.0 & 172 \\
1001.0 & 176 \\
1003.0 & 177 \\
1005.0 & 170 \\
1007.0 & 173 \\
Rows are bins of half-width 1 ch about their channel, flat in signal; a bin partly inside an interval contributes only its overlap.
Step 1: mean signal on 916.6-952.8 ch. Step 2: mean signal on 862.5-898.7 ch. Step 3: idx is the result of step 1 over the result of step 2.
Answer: 1.28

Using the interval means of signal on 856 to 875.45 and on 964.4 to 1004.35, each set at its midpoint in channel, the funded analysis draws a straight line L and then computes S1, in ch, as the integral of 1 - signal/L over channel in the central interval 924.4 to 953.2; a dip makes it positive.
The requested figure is 2.3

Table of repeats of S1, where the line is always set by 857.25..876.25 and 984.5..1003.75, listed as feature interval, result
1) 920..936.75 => 1.2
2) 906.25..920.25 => 6.0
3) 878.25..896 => 8.6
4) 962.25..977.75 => -1.5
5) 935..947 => 0.6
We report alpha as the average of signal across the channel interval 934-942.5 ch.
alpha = 176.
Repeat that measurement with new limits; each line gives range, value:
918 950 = 162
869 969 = 140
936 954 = 166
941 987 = 180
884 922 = 94.4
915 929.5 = 144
